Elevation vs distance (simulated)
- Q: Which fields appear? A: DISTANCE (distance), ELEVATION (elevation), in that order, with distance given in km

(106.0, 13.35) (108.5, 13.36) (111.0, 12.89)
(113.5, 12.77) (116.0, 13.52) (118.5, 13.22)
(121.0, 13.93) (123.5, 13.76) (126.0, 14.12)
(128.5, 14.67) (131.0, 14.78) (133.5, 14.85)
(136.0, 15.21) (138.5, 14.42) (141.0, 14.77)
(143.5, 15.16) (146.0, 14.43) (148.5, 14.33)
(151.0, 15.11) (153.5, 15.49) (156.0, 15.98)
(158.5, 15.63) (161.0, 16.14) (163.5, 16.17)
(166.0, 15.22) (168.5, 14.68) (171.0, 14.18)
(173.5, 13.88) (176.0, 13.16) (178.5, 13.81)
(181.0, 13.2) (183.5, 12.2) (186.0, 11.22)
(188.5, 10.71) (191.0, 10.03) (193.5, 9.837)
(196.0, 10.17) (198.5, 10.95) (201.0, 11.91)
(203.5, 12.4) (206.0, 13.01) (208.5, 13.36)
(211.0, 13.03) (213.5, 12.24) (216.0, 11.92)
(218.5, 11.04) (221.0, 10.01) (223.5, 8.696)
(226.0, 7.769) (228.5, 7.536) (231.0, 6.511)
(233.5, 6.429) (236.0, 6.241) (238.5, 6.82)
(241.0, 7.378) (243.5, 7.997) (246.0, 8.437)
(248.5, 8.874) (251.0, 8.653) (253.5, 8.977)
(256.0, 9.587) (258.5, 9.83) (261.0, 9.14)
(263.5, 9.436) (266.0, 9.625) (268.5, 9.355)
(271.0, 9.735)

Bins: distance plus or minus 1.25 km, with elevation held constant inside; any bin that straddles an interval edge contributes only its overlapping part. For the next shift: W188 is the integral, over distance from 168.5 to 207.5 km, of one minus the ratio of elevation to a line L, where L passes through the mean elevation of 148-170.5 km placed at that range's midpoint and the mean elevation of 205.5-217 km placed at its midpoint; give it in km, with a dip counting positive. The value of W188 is 5.02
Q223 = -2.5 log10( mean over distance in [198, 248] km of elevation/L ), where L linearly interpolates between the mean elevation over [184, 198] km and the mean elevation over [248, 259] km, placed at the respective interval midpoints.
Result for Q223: 0.03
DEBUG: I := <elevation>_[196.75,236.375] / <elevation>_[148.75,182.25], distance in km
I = 0.7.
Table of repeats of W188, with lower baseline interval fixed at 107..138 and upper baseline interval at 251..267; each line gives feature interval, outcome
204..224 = -1.7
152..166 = -3.4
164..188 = -2.6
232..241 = 3.1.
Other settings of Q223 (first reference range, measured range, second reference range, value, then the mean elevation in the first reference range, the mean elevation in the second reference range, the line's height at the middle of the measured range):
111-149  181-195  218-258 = -0.002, 14.2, 8.16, 11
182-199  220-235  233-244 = 0.013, 10.8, 6.94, 7.82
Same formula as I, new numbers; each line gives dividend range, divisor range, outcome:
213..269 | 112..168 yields 0.60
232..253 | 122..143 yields 0.52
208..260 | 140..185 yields 0.62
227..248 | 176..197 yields 0.63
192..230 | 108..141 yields 0.78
